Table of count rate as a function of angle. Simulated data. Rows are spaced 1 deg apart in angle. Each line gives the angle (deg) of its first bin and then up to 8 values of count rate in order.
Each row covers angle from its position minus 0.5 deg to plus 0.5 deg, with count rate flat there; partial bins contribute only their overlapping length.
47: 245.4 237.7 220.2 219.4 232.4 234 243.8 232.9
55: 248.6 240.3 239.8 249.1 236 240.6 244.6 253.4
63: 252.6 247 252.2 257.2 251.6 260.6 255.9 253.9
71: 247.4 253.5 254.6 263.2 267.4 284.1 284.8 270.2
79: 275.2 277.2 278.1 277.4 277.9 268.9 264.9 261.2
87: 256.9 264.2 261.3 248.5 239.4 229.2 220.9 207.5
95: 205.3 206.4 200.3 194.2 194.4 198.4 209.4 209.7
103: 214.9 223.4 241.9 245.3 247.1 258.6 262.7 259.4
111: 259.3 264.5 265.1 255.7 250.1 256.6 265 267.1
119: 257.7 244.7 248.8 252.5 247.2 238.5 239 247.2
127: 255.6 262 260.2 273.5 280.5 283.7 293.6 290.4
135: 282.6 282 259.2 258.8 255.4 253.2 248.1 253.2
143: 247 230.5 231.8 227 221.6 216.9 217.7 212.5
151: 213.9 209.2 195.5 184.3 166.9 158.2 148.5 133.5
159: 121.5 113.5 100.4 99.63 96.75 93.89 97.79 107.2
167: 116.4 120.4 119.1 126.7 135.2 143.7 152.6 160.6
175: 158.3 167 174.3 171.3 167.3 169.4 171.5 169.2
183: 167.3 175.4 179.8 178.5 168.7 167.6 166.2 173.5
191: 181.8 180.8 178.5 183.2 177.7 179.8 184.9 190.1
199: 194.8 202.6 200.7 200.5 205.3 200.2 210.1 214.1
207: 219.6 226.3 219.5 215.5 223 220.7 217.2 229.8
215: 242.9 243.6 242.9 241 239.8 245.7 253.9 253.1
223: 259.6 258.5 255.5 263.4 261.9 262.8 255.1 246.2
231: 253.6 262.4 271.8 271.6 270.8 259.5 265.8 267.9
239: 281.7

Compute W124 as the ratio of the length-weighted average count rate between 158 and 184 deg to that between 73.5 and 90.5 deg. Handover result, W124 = 0.5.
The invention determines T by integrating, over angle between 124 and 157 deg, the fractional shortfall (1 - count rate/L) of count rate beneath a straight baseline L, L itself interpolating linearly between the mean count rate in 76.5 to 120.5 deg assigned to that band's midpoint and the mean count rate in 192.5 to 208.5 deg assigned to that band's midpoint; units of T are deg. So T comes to -1.9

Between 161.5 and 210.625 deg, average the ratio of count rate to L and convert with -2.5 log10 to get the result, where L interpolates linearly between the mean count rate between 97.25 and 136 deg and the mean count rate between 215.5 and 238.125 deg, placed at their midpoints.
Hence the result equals 0.45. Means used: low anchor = 250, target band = 169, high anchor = 257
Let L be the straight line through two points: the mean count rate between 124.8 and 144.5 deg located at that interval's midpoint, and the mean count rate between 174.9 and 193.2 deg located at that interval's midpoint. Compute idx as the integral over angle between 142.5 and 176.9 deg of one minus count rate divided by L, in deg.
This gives 9.2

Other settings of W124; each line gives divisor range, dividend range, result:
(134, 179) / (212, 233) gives 1.38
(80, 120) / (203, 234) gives 0.99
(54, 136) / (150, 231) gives 0.75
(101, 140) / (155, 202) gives 0.61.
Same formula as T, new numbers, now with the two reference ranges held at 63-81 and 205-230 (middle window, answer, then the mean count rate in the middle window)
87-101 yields 2.0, 222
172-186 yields 4.5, 168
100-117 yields 0.8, 244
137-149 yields 0.5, 240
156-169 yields 7.0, 114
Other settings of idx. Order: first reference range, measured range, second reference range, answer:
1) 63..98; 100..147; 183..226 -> -2.94 deg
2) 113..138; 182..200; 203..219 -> 4.21 deg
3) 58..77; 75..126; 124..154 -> 0.91 deg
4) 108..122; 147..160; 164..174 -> -1.29 deg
